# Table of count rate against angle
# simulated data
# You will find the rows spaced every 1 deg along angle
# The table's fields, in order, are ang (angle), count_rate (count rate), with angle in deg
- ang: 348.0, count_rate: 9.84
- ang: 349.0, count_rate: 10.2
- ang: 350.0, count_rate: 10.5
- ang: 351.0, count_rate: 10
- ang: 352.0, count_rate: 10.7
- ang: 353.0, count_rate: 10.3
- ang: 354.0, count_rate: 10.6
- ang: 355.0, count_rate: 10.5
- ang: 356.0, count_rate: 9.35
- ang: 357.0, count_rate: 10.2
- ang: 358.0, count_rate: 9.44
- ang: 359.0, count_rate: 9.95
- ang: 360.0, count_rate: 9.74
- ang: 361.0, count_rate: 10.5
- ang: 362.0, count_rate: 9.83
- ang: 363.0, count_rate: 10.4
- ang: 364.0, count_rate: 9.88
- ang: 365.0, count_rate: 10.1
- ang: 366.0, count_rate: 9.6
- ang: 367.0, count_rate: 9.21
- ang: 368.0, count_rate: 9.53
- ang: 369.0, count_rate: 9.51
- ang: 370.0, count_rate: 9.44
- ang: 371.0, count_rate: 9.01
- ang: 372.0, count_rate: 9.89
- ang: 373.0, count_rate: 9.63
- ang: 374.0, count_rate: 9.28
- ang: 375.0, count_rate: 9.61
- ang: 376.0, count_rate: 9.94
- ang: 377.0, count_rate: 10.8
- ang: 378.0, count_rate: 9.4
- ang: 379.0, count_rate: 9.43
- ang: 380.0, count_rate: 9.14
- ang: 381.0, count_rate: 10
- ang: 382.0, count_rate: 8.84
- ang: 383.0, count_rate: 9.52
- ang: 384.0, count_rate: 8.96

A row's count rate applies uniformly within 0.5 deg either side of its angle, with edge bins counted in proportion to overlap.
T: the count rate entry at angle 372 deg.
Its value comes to 9.89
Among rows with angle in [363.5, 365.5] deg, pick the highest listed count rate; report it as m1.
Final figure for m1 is 10.1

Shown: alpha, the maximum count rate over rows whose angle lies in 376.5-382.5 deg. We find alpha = 10.8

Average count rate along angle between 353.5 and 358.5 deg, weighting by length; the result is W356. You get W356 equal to 10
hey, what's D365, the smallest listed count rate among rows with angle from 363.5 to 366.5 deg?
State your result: 9.6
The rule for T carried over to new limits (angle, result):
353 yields 10.3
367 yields 9.21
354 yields 10.6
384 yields 8.96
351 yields 10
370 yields 9.44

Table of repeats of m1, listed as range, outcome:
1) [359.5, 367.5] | 10.5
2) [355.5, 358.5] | 10.2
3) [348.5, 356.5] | 10.7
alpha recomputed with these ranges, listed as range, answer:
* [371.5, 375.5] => 9.89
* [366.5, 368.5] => 9.53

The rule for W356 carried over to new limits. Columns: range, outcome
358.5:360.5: 9.84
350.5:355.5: 10.4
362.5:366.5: 9.99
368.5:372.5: 9.46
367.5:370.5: 9.49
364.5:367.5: 9.64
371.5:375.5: 9.6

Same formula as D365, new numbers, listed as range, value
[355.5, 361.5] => 9.35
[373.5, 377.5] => 9.28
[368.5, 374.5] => 9.01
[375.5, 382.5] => 8.84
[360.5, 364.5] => 9.83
